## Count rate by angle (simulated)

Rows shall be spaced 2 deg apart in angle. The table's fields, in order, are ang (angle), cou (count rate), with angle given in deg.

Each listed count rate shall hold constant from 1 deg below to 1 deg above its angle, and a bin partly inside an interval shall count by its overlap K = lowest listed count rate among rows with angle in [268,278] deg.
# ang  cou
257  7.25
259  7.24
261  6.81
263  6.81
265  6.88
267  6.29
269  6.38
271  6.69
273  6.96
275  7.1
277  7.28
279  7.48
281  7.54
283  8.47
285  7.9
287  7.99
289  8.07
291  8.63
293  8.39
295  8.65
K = 6.38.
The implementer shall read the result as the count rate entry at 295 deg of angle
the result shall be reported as 8.65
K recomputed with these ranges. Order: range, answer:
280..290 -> 7.54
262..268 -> 6.29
